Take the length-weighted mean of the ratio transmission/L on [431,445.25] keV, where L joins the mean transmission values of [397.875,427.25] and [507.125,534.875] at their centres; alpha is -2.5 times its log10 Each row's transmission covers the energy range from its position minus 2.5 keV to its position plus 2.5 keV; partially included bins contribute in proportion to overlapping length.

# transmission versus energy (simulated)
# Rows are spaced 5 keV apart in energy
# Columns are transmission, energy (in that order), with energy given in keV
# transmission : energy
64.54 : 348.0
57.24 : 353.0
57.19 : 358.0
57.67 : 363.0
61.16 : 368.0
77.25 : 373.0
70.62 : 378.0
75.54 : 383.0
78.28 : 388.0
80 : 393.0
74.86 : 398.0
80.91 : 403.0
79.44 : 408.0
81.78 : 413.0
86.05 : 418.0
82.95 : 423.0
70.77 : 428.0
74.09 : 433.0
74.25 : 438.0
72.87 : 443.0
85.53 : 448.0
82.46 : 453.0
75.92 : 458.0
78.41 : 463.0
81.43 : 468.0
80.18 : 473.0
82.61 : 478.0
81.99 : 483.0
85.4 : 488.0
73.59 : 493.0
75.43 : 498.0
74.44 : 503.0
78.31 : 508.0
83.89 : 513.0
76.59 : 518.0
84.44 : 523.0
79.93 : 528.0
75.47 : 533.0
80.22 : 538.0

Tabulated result 0.097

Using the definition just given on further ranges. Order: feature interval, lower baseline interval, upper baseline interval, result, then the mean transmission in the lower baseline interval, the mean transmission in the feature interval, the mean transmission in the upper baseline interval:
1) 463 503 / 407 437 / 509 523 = 0.01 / 78.9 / 79.6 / 80.8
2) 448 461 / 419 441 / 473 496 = -0.03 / 76.2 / 80.4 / 80.7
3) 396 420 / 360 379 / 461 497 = -0.14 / 66.1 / 80.6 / 80.3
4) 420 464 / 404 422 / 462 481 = 0.06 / 82.3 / 77.5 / 80.9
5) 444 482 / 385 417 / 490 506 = -0.06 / 79.5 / 80.7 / 74.9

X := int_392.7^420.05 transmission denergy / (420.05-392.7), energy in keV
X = 80.5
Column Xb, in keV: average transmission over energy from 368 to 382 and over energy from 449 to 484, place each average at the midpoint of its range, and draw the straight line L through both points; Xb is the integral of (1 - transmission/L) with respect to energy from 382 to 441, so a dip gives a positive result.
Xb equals -2.4 keV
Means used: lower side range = 71.8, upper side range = 80.6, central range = 78.3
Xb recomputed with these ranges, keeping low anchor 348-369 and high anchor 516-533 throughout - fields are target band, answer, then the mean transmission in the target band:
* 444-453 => -1.6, 82.6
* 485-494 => -0.6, 80.6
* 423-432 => -1.0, 74.7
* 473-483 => -1.1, 81.8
